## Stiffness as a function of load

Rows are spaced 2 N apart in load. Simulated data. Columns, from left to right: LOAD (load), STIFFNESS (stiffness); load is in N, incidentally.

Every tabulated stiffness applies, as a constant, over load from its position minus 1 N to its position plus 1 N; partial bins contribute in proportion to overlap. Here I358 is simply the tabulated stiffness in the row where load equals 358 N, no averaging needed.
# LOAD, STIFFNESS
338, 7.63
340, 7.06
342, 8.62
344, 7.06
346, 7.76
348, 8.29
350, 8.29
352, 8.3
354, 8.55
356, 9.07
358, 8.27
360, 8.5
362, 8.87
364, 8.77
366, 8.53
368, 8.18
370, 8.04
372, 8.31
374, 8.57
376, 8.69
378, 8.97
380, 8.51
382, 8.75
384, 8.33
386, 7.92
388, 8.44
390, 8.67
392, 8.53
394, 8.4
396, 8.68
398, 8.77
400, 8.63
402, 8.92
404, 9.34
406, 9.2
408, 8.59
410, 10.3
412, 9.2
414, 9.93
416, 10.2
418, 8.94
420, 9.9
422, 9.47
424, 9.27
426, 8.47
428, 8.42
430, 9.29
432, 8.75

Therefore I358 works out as 8.27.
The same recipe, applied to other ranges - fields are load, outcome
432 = 8.75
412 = 9.2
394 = 8.4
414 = 9.93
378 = 8.97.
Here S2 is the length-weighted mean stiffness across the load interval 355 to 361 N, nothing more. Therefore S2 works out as 8.61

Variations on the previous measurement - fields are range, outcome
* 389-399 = 8.61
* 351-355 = 8.43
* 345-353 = 8.16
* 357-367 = 8.59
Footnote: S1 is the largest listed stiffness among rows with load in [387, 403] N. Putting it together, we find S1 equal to 8.92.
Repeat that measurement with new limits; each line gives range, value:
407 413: 10.3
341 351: 8.62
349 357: 9.07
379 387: 8.75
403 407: 9.34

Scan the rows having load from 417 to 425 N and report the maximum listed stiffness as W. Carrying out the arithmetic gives 9.9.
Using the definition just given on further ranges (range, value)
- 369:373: 8.31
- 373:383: 8.97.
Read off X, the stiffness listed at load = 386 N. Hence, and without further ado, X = 7.92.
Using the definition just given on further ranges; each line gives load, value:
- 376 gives 8.69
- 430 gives 9.29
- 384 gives 8.33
